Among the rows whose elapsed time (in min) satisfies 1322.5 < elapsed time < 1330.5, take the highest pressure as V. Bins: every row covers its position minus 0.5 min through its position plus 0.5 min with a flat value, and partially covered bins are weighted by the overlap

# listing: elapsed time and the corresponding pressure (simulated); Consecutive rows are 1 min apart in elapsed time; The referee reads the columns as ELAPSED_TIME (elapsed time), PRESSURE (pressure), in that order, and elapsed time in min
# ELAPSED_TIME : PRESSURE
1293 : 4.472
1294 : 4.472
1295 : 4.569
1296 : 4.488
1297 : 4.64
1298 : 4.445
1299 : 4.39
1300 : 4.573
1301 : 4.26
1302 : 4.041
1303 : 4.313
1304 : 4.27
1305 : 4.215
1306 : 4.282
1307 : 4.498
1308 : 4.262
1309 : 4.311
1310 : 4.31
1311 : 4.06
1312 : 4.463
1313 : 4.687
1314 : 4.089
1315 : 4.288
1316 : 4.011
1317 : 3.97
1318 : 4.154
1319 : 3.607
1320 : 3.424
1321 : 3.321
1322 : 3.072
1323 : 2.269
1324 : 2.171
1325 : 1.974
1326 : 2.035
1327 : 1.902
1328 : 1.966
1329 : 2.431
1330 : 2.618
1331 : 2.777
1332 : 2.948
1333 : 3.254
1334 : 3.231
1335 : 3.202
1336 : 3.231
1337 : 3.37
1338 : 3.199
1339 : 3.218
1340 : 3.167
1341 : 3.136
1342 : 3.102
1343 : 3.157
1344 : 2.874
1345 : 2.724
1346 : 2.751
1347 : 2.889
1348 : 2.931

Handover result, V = 2.618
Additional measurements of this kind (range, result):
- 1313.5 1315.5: 4.288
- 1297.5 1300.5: 4.573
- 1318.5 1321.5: 3.607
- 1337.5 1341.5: 3.218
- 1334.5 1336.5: 3.231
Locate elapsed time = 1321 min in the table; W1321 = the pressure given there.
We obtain 3.321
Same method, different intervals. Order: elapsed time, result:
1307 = 4.498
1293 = 4.472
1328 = 1.966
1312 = 4.463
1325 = 1.974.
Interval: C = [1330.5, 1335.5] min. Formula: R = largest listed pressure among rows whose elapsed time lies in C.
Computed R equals 3.254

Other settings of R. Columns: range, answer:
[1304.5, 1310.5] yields 4.498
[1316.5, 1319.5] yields 4.154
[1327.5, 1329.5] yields 2.431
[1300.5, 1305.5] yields 4.313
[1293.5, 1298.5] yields 4.64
